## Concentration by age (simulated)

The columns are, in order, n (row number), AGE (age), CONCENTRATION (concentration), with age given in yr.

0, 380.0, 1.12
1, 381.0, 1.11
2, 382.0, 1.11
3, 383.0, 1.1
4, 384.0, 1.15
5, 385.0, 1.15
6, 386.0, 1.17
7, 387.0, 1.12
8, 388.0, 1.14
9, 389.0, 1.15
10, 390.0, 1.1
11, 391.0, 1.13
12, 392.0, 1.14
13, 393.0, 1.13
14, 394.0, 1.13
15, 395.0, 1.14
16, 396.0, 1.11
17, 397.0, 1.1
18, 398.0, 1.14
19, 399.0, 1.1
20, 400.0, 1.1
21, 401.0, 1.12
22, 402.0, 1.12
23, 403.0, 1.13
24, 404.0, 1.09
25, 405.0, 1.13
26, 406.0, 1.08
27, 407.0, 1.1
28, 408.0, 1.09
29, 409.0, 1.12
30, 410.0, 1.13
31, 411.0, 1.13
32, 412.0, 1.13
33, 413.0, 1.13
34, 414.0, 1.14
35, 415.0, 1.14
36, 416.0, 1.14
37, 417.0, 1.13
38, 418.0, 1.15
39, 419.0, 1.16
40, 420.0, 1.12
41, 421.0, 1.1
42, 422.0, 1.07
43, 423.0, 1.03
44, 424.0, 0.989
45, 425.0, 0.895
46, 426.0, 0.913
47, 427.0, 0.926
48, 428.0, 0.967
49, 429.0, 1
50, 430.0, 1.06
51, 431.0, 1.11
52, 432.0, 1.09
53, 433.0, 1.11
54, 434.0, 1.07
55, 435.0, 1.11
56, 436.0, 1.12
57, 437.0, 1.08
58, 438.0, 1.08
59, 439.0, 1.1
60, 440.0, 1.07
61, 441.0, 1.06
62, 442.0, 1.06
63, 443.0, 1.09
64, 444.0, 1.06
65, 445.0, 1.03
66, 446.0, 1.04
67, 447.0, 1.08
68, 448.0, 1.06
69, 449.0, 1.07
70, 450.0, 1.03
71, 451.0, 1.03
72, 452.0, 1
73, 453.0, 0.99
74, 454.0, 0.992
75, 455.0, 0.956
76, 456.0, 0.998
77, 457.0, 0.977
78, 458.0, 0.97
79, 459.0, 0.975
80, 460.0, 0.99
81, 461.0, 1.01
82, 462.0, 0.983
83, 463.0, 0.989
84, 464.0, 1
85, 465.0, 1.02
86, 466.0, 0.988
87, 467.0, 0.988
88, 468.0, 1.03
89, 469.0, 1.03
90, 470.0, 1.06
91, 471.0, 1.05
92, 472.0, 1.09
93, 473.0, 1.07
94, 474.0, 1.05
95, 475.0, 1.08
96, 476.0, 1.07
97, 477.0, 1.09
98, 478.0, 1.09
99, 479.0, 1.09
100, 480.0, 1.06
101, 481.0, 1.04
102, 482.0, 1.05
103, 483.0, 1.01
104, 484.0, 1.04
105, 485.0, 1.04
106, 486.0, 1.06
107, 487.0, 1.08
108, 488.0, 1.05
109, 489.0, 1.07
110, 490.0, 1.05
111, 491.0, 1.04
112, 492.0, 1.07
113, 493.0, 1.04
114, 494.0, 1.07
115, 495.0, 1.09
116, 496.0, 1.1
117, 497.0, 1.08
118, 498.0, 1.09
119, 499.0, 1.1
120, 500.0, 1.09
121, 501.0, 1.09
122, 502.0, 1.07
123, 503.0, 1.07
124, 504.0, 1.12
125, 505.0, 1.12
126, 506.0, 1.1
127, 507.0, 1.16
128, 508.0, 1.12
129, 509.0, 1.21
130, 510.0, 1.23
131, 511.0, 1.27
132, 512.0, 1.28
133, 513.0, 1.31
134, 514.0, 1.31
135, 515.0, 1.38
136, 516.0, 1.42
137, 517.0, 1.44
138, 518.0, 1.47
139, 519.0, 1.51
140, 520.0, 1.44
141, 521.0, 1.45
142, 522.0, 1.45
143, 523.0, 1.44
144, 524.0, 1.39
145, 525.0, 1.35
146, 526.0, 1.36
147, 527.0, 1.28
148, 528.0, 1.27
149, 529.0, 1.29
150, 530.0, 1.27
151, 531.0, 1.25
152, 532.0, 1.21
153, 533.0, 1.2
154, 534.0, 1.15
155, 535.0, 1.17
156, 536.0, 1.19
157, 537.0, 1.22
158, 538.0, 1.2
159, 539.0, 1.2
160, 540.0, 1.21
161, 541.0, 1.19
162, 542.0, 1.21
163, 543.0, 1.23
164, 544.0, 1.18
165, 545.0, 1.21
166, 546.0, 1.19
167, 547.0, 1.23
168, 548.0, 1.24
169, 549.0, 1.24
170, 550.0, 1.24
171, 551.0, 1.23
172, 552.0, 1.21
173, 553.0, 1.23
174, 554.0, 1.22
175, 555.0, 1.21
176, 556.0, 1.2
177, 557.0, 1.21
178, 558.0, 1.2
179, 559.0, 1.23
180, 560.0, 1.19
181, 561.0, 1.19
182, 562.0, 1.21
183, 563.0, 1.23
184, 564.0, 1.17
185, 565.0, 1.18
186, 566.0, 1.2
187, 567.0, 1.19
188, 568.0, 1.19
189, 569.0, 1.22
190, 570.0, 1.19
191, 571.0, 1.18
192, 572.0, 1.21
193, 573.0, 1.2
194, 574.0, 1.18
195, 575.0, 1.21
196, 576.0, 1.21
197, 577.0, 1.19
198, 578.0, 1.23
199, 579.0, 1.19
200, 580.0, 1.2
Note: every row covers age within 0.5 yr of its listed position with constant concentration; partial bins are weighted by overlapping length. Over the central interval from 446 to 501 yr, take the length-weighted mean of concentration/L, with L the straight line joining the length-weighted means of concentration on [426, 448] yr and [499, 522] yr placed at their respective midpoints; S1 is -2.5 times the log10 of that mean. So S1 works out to 0.114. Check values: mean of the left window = 1.06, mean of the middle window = 1.04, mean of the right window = 1.26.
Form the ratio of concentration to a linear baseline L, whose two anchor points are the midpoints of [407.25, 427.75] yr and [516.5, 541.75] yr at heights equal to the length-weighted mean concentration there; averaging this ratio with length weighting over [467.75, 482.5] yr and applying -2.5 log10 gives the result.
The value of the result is 0.126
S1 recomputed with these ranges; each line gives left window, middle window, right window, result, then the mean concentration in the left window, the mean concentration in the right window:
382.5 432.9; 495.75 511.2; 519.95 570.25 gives 0.07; 1.1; 1.24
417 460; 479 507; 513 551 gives 0.11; 1.04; 1.29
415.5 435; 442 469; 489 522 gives 0.10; 1.06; 1.2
